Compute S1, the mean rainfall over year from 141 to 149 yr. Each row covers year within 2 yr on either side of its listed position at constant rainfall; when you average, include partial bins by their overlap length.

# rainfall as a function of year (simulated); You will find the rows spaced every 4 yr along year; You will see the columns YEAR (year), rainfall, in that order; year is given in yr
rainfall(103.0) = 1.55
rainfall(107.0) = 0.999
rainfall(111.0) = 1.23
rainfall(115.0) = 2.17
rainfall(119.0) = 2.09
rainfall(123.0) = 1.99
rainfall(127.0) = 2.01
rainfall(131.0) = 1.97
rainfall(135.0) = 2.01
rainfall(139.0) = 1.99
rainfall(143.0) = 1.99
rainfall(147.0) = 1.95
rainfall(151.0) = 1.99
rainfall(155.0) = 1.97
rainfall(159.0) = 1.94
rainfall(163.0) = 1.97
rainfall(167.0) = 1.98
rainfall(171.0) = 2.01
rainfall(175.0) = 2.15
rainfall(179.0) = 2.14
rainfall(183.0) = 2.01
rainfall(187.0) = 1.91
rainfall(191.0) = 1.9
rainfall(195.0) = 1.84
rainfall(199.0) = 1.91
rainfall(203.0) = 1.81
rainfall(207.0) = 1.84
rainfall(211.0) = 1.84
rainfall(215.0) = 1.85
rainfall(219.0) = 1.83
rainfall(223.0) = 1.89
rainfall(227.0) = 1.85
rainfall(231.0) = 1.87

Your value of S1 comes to 1.97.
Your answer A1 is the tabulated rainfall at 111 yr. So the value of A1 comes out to 1.23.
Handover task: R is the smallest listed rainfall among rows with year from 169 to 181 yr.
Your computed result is 2.01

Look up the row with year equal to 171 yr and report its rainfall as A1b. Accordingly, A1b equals 2.01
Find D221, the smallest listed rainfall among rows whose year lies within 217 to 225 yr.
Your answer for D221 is 1.83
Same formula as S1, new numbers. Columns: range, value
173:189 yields 2.05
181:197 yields 1.92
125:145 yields 1.99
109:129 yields 1.9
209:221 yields 1.84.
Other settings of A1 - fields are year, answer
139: 1.99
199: 1.91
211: 1.84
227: 1.85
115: 2.17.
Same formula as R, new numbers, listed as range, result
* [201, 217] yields 1.81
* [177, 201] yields 1.84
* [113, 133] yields 1.97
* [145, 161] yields 1.94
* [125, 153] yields 1.95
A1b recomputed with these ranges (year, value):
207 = 1.84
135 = 2.01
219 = 1.83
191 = 1.9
